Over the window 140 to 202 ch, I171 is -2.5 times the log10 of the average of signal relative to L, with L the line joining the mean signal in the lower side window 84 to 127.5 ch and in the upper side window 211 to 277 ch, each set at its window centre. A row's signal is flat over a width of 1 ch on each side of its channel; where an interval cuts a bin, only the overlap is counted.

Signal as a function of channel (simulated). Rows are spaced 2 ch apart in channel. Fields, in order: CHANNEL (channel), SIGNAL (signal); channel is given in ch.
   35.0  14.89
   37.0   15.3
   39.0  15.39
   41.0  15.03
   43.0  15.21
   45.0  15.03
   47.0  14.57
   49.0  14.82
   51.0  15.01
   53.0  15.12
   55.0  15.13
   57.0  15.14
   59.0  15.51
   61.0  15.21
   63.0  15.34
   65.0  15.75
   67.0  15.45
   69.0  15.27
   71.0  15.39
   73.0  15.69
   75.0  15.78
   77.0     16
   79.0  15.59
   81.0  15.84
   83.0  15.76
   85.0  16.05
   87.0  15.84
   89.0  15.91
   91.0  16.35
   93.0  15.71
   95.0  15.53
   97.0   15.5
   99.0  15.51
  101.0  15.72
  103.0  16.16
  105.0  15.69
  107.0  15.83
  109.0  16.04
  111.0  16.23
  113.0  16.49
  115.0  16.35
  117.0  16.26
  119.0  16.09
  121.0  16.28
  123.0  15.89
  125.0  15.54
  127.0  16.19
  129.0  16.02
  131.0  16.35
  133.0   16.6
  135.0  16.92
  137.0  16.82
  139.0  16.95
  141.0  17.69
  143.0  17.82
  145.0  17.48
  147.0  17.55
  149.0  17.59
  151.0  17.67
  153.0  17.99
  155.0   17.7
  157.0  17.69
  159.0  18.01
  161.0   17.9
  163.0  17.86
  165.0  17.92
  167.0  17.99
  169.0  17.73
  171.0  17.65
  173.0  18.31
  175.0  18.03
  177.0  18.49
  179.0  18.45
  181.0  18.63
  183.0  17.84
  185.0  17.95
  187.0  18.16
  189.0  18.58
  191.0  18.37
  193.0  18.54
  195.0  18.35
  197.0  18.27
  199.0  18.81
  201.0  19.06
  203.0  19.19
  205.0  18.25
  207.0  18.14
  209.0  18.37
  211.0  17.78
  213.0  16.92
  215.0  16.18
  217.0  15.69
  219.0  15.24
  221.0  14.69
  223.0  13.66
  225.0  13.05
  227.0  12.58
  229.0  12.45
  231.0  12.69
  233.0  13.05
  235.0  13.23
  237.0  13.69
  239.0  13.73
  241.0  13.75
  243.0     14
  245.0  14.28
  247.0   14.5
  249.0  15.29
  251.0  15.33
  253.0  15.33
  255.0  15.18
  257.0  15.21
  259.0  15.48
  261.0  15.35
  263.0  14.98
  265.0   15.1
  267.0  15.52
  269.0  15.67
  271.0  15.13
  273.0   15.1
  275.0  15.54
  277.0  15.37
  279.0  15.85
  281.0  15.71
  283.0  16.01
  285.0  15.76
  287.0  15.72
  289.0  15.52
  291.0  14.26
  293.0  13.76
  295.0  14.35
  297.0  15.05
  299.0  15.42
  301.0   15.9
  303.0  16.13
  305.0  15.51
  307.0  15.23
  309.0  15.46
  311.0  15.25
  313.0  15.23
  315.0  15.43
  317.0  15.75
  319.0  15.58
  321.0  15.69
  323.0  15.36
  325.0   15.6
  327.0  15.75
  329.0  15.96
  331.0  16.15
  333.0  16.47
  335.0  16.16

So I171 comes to -0.18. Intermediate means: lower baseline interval 16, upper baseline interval 14.7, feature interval 18.1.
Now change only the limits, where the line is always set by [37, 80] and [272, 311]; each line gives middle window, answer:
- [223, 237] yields 0.183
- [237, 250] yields 0.083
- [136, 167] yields -0.154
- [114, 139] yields -0.068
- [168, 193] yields -0.186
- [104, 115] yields -0.053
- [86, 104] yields -0.034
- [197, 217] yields -0.172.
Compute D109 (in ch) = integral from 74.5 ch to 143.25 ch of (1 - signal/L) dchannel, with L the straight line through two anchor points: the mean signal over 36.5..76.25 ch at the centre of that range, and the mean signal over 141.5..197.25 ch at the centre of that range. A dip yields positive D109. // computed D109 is 1.7 ch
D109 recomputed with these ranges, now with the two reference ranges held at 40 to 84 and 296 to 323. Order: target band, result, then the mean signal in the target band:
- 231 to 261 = 2.1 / 14.4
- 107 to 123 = -0.9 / 16.2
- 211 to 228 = 0.6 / 14.9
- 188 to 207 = -3.9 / 18.6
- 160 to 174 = -2.3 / 17.9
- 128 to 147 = -2.0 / 17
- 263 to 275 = 0.1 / 15.3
